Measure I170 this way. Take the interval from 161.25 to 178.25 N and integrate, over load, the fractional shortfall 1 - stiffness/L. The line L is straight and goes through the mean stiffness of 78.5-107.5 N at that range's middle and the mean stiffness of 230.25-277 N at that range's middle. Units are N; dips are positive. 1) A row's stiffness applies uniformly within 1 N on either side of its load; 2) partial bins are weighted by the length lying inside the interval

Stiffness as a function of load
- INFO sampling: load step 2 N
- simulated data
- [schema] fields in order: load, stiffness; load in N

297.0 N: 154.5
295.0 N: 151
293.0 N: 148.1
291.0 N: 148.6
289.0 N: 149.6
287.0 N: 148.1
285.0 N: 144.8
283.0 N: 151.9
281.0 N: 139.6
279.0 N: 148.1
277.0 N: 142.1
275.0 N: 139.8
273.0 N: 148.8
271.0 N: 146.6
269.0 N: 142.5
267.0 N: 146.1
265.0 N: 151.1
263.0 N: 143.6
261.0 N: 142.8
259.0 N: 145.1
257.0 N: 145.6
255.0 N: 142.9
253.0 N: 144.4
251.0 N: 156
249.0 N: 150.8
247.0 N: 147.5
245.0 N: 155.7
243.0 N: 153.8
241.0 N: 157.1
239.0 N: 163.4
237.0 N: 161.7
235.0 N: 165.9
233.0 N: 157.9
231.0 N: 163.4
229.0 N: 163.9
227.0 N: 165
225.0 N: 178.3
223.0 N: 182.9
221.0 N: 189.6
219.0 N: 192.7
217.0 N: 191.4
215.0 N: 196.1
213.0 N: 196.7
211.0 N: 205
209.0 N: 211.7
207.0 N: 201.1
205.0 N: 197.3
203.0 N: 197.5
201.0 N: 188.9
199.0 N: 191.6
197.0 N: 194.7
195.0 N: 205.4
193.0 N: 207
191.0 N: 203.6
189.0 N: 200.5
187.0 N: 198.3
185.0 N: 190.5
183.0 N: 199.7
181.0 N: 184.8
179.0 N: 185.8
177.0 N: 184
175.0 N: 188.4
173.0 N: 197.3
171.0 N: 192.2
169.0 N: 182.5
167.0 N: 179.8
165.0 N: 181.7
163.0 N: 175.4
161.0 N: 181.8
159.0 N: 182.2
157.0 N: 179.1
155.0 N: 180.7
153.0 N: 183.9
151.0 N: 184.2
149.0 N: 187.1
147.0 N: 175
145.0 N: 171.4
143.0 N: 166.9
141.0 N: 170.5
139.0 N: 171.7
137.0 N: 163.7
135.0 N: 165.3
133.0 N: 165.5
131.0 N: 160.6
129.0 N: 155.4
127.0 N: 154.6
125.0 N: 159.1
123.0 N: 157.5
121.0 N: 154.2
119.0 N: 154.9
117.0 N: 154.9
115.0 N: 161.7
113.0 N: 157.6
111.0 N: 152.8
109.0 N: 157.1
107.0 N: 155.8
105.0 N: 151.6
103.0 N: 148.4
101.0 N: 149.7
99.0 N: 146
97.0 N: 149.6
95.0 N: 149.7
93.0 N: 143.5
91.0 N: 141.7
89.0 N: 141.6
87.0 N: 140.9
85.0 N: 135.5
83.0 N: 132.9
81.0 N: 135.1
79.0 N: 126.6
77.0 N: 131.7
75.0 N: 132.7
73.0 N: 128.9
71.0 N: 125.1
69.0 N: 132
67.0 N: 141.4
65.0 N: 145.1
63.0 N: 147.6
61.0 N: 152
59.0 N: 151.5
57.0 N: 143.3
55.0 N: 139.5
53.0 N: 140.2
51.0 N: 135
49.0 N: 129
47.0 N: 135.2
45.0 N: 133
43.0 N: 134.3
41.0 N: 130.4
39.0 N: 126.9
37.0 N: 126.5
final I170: -4.4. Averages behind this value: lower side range 143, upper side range 151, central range 185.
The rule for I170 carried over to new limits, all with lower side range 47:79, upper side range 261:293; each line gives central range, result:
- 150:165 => -4.2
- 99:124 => -2.6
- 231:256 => -1.8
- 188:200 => -4.8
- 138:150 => -2.8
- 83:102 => -0.6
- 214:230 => -4.3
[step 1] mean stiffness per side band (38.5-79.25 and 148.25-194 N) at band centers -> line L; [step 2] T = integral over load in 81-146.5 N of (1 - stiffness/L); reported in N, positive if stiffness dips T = 3.08 N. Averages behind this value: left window 137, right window 188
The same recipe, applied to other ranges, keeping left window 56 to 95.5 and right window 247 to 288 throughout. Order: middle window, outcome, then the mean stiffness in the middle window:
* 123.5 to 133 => -1.2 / 158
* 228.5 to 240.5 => -1.5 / 162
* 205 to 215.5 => -4.2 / 202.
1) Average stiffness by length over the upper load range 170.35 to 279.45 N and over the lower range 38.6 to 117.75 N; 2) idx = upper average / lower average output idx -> 1.22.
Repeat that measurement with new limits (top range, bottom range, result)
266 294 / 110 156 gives 0.88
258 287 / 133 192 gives 0.80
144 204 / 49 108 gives 1.34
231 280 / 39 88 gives 1.10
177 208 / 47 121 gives 1.37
